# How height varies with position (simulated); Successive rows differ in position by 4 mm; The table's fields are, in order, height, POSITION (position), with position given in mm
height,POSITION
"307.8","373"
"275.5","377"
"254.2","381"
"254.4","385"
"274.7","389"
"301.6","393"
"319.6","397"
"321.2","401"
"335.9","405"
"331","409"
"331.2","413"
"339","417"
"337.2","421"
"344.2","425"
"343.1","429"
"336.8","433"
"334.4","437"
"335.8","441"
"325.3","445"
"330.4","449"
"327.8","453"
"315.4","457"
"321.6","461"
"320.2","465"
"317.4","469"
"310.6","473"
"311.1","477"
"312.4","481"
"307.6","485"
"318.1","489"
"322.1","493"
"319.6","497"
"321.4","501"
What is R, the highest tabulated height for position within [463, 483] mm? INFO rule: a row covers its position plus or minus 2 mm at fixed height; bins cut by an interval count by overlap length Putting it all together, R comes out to 320.2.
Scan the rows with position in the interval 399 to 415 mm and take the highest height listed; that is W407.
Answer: 335.9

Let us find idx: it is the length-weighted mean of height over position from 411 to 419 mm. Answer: 335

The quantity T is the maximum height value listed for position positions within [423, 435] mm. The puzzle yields 344.2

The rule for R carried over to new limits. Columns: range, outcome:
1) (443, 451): 330.4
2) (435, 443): 335.8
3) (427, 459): 343.1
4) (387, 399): 319.6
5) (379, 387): 254.4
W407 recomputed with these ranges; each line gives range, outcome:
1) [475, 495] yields 322.1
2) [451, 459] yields 327.8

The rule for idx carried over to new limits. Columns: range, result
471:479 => 311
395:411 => 327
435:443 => 335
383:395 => 277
